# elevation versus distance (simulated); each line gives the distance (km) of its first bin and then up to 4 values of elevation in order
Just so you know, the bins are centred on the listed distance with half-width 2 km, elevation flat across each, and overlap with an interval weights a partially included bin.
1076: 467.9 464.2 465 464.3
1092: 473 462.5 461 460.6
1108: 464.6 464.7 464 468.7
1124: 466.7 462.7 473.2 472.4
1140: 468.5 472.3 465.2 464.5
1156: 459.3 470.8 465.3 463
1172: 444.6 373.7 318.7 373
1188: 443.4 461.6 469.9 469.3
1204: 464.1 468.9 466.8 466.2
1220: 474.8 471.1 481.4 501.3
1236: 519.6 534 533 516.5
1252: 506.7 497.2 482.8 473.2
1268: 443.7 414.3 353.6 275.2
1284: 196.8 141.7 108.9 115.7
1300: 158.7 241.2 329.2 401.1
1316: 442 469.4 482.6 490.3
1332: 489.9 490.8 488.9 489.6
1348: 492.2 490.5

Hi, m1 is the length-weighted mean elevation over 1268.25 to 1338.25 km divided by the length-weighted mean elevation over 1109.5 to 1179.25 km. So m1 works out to 0.73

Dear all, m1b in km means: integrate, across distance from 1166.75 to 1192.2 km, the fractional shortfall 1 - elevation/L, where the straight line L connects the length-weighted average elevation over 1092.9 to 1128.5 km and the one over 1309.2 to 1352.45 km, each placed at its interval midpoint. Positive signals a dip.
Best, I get 3.3 km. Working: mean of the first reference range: 464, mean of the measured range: 406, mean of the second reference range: 472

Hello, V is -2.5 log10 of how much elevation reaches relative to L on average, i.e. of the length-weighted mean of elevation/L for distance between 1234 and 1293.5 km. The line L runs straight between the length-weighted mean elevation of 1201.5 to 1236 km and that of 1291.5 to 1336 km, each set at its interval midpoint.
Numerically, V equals 0.059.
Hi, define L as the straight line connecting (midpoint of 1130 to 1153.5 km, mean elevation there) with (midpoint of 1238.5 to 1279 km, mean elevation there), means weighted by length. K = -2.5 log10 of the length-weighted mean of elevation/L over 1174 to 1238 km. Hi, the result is 0.04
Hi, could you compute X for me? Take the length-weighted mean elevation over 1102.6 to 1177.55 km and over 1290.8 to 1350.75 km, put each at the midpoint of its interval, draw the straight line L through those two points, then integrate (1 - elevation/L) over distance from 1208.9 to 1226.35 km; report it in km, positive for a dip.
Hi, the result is -1.7 km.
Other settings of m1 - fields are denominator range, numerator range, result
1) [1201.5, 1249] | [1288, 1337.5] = 0.70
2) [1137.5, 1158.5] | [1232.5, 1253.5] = 1.12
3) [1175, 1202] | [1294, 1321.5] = 0.73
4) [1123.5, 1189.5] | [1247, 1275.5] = 1.05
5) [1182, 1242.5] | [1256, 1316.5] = 0.65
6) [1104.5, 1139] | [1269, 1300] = 0.50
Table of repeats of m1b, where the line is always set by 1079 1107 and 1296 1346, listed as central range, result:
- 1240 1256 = -3.6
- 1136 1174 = -1.4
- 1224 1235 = -1.6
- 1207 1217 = -0.8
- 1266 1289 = 5.7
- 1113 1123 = -0.2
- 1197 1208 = -0.8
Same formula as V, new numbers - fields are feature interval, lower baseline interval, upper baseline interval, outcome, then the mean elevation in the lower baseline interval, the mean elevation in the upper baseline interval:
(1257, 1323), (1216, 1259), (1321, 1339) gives 0.468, 501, 487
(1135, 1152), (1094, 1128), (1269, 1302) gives -0.120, 464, 227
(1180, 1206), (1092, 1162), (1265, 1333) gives -0.064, 466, 326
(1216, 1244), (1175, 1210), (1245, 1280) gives -0.130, 428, 452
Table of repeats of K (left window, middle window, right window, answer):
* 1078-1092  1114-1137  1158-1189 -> -0.06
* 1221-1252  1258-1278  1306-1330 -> 0.11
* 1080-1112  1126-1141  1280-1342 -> -0.07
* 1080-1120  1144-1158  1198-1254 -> 0.03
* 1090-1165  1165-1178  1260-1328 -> 0.00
